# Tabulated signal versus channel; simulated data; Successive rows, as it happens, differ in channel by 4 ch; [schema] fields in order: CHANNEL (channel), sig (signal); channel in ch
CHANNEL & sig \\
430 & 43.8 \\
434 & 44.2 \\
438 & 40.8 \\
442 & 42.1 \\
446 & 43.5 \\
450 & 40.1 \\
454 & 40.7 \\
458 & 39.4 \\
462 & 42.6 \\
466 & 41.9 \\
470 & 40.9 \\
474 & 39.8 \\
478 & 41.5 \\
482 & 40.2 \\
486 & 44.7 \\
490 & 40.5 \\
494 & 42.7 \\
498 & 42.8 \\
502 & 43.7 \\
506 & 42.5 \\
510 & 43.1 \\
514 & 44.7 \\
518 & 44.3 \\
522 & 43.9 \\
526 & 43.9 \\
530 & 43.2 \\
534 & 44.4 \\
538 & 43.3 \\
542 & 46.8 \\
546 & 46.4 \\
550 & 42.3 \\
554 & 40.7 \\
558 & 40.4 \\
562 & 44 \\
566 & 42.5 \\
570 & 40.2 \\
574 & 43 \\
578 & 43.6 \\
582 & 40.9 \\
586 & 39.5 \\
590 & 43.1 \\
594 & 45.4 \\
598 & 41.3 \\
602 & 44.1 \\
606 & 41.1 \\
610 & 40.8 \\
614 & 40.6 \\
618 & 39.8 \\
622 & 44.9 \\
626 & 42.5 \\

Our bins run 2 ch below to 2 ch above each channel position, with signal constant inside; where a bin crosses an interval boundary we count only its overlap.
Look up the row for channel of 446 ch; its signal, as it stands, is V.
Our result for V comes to 43.5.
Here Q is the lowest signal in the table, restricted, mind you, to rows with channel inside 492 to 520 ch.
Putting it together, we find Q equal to 42.5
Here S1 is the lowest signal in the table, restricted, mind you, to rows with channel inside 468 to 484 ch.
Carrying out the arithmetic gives 39.8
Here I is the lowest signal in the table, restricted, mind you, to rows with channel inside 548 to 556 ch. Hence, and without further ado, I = 40.7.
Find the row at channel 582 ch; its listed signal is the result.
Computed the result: 40.9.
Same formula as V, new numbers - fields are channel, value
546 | 46.4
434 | 44.2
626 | 42.5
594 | 45.4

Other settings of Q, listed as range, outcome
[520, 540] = 43.2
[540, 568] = 40.4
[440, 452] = 40.1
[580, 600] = 39.5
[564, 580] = 40.2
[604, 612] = 40.8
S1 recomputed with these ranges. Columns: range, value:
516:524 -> 43.9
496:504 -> 42.8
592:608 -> 41.1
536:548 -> 43.3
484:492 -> 40.5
